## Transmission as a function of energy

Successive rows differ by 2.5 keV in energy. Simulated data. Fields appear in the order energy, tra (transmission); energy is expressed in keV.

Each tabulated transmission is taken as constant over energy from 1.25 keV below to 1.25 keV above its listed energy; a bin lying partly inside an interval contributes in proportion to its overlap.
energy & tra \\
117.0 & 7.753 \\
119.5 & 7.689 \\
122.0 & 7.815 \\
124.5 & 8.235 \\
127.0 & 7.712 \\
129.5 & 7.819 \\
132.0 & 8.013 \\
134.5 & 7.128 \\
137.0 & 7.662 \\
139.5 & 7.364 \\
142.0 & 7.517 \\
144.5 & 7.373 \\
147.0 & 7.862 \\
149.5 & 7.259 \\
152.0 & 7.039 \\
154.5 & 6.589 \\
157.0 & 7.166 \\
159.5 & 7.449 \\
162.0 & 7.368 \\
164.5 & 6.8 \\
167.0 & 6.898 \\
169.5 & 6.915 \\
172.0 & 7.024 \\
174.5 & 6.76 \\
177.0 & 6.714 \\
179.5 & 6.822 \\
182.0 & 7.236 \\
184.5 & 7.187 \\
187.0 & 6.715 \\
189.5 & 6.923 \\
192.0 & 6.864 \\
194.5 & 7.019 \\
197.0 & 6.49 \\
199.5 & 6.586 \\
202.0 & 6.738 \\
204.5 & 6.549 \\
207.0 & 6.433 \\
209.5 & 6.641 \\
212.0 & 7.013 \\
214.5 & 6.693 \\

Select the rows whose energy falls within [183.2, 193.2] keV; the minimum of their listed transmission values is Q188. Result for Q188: 6.715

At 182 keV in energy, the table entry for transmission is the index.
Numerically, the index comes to 7.236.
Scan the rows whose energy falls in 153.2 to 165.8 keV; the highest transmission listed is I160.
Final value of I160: 7.449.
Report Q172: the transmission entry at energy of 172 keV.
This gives 7.024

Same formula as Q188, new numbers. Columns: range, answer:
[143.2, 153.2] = 7.039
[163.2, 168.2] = 6.8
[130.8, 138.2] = 7.128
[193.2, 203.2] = 6.49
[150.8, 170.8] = 6.589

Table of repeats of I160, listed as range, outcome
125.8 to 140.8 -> 8.013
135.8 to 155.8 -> 7.862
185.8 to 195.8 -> 7.019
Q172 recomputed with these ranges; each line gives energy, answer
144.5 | 7.373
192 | 6.864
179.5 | 6.822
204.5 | 6.549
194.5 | 7.019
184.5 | 7.187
